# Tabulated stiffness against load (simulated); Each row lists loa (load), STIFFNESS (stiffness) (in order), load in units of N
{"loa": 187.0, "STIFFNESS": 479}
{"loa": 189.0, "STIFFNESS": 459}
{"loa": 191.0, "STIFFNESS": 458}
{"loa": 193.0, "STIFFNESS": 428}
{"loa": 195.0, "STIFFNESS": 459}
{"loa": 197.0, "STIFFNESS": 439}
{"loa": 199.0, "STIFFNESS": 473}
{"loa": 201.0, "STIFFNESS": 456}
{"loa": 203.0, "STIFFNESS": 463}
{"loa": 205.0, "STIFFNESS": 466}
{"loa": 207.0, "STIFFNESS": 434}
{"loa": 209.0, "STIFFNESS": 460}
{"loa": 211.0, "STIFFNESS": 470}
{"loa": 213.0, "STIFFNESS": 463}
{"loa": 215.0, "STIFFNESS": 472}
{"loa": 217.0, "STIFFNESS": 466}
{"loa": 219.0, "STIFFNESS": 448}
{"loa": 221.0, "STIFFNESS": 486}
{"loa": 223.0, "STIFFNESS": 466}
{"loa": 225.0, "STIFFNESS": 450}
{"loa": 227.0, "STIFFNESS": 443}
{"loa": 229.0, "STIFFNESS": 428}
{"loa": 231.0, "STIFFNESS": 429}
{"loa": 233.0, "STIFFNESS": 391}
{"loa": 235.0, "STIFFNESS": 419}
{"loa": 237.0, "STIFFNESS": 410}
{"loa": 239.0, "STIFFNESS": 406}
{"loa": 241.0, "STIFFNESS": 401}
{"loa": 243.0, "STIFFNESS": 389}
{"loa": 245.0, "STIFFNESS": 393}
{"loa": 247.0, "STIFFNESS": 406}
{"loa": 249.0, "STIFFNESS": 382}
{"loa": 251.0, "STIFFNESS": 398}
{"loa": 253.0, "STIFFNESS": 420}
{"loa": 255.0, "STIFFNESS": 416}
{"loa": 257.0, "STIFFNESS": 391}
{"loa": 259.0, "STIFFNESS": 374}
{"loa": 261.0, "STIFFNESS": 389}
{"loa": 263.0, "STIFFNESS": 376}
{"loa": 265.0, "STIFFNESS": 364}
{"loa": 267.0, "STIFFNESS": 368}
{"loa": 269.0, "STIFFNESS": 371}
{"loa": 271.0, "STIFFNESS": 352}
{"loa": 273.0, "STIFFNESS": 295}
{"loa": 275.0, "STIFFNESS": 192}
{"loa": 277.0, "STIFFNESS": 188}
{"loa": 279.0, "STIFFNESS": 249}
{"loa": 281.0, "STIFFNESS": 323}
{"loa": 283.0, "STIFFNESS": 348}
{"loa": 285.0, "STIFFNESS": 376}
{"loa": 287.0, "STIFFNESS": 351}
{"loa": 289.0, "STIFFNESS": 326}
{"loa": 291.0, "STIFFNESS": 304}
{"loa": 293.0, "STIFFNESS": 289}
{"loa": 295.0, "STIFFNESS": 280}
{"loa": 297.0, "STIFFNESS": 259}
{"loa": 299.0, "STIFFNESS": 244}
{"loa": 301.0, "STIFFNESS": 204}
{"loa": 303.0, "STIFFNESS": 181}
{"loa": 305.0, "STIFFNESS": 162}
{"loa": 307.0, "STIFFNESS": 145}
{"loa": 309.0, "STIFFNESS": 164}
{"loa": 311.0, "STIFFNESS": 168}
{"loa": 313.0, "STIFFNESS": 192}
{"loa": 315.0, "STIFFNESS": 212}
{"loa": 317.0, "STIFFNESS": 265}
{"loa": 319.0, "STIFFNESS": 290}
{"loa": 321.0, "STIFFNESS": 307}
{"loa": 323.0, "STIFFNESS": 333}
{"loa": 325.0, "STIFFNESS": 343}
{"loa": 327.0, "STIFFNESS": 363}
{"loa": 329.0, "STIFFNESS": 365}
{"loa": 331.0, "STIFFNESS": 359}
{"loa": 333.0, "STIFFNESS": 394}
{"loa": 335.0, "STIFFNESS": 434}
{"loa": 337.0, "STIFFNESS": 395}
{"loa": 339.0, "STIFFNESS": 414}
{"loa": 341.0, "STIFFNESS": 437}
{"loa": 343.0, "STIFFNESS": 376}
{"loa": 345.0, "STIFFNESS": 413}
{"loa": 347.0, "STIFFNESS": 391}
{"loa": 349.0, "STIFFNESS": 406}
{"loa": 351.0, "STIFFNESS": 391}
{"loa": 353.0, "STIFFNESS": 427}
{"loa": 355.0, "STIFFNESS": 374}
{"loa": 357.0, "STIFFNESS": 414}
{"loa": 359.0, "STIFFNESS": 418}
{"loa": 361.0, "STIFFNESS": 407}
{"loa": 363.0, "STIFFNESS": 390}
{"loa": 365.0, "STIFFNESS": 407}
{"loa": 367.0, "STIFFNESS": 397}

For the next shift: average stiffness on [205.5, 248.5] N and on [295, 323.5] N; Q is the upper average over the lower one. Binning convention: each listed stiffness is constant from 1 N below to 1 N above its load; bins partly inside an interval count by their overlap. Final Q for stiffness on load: 0.51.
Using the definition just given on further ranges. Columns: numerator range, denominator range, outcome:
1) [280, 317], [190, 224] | 0.55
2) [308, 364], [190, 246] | 0.80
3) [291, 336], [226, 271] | 0.68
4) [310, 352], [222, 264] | 0.85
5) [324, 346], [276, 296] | 1.29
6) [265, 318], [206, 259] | 0.62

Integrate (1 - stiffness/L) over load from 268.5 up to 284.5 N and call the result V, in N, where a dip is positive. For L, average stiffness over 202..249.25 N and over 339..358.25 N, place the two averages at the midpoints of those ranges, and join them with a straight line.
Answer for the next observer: 5.03 N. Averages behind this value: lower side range 436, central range 290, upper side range 404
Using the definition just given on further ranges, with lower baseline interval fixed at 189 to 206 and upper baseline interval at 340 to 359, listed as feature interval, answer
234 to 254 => 1.7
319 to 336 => 2.2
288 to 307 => 8.0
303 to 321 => 9.2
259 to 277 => 4.2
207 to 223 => -0.5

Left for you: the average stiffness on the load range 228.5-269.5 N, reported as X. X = 396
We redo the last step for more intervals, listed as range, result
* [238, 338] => 318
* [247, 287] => 348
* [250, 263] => 396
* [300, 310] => 171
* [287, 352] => 307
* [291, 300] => 272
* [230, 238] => 412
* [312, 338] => 327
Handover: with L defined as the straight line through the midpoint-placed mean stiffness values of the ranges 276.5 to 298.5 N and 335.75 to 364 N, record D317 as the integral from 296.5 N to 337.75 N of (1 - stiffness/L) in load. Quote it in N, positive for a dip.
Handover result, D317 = 9.3 N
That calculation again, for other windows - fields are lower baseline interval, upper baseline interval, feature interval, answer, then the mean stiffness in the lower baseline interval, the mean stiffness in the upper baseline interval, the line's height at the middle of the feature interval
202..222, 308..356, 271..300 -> 7.4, 463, 342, 389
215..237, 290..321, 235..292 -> -2.9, 442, 227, 341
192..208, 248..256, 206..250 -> -0.6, 452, 404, 426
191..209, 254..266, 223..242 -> -0.3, 453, 385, 416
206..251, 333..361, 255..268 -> 1.4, 432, 406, 425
